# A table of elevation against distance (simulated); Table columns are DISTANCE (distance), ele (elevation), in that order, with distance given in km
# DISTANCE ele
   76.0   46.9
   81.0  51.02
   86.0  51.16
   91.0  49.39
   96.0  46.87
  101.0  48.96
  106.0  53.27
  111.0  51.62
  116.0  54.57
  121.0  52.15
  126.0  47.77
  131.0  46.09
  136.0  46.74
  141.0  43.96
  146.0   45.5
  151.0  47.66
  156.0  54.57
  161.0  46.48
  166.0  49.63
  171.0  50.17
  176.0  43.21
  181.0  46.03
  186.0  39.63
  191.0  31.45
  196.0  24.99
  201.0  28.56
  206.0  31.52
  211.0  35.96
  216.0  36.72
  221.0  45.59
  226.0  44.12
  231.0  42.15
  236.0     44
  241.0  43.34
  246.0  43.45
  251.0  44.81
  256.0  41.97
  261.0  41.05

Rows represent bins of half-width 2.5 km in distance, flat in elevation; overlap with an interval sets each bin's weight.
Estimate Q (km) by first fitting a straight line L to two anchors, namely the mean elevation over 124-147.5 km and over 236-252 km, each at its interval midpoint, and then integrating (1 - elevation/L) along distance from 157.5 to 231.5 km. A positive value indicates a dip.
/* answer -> 8.2 km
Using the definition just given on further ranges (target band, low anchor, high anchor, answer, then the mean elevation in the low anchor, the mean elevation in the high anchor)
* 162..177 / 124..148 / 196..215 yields -3.5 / 46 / 31.5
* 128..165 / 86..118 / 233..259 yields 0.8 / 50.8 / 43.4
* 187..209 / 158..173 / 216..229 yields 7.5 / 48.9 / 43.2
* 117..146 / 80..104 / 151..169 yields 1.2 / 49.5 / 49.9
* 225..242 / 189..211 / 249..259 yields -2.3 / 29.9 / 43.2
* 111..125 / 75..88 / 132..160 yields -1.1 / 50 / 47.5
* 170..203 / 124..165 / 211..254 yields 5.8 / 47.4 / 42.6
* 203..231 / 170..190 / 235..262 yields 2.8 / 43.4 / 43.2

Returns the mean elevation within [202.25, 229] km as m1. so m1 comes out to 38.4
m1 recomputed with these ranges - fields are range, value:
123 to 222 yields 42.1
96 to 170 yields 49.2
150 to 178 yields 48.8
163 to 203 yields 39.4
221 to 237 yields 43.7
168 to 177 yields 47.4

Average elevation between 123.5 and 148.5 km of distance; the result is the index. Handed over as 46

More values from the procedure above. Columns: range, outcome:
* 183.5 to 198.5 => 32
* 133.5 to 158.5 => 47.7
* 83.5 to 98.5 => 49.1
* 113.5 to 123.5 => 53.4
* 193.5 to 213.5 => 30.3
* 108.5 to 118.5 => 53.1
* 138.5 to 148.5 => 44.7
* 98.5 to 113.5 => 51.3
